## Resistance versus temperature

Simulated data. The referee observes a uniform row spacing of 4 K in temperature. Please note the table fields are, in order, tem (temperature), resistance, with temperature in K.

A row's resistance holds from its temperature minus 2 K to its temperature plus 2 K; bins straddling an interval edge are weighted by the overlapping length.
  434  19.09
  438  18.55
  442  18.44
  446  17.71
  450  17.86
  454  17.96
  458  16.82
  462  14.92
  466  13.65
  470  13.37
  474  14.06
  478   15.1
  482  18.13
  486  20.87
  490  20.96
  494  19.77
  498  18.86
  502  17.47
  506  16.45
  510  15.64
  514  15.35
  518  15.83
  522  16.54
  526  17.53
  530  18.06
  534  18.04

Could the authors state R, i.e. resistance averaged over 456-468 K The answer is 15.1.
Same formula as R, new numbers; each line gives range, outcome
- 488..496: 20.4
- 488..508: 18.7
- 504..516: 15.8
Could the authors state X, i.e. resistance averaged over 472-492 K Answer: 17.8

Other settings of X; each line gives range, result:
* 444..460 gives 17.6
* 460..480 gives 14.2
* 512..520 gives 15.6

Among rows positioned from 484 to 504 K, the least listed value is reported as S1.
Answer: 17.47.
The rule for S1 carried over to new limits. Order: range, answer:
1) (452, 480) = 13.37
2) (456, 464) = 14.92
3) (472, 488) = 14.06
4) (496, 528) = 15.35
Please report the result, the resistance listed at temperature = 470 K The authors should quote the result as 13.37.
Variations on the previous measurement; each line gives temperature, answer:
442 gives 18.44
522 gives 16.54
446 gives 17.71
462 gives 14.92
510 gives 15.64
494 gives 19.77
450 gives 17.86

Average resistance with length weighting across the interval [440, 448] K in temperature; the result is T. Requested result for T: 18.1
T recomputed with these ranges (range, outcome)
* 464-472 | 13.5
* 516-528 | 16.6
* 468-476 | 13.7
